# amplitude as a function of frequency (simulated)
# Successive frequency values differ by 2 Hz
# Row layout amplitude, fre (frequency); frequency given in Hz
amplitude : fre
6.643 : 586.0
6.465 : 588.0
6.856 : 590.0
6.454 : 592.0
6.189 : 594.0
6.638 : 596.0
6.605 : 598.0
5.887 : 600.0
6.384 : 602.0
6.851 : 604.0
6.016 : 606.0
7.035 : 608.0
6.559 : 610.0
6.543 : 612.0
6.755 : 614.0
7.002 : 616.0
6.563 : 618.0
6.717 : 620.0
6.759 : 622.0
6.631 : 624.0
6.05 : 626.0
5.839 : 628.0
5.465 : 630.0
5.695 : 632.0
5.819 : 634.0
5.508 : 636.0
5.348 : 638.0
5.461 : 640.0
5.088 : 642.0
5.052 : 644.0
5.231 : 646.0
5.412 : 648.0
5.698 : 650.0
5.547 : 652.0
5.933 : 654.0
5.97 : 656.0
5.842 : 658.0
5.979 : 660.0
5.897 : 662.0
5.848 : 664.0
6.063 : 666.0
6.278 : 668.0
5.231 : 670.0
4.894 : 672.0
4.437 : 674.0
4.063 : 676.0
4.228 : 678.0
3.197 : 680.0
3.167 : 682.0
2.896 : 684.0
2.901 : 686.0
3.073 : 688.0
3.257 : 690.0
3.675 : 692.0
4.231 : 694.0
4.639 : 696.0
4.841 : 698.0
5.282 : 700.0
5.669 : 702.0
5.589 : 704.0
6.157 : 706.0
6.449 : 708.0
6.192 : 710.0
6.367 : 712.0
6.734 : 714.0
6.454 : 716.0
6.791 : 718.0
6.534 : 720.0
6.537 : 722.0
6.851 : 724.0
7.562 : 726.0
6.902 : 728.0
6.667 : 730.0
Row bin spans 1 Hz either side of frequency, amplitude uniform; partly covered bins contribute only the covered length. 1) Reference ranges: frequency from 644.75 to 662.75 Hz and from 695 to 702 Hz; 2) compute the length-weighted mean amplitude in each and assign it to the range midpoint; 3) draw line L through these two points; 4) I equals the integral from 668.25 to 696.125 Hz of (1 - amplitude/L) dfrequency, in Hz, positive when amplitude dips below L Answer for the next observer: 7.4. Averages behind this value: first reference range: 5.71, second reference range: 5.03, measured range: 3.89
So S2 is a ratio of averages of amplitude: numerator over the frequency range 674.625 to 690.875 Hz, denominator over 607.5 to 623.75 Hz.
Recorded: 0.50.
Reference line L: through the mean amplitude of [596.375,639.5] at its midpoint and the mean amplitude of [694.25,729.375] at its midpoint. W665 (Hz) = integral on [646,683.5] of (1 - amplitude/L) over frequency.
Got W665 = 6.35 Hz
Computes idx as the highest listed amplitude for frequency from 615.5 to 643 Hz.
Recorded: 7.002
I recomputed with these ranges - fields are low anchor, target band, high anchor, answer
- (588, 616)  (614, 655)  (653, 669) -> 2.4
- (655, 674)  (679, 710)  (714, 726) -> 9.4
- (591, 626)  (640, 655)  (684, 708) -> 0.5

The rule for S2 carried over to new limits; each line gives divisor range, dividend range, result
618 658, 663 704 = 0.77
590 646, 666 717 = 0.78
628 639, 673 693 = 0.62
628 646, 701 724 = 1.16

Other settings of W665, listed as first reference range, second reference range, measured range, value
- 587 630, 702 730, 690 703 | 3.80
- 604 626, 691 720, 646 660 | 1.16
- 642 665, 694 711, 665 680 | 1.86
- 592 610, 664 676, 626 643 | 0.99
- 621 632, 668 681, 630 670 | -2.86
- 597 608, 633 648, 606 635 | -2.24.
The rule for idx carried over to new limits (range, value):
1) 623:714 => 6.734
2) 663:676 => 6.278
